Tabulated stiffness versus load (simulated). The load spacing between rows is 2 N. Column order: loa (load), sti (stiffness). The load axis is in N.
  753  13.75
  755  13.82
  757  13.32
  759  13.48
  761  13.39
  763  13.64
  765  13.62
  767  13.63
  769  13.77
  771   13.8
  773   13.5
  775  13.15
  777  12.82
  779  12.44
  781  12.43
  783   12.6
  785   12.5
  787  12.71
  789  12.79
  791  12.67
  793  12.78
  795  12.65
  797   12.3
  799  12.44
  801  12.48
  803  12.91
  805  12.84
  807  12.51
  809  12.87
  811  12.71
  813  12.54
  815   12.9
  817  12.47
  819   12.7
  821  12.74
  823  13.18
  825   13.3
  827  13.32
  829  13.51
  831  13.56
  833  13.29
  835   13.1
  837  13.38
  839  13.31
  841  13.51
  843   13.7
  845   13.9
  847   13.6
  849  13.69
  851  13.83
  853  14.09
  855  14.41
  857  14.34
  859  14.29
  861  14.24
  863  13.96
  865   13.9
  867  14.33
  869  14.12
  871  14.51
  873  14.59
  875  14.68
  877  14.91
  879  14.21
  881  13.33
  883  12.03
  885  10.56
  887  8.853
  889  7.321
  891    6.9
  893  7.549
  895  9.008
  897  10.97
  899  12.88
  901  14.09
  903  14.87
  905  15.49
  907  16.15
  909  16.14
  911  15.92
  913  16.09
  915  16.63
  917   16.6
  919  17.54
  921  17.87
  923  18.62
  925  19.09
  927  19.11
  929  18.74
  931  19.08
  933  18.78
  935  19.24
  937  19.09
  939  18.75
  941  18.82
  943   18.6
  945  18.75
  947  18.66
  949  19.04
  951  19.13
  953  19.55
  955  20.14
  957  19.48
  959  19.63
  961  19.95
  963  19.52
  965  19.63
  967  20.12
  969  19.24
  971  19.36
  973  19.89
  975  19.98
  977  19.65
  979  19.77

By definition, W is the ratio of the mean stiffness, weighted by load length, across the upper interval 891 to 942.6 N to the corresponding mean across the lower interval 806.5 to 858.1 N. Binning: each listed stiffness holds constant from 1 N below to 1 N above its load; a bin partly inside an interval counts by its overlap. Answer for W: 1.21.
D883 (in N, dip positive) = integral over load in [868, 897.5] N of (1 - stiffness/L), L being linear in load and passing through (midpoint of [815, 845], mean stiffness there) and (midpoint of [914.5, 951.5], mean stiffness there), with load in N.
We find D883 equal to 7.9 N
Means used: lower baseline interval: 13.2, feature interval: 11.6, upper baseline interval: 18.6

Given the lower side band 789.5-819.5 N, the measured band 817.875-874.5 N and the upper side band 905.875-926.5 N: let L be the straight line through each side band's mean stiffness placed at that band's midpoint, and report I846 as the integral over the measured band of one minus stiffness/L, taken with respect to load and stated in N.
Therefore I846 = 2.3 N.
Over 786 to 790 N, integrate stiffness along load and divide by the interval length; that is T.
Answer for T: 12.8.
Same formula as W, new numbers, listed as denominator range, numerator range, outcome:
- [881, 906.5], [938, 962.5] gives 1.73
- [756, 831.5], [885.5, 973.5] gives 1.29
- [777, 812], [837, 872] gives 1.11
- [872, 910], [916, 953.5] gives 1.51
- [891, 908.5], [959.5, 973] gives 1.59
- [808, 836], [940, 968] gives 1.49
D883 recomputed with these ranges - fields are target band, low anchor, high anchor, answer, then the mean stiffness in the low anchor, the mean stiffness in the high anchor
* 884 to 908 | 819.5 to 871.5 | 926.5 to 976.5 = 7.64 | 13.7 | 19.3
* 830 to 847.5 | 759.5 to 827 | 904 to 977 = 1.41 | 12.9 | 18.6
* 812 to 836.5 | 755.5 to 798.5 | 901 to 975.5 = 2.62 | 13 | 18.4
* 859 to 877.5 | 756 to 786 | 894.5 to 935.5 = 1.22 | 13.2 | 16.4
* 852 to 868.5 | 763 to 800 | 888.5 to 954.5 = 0.72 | 12.9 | 16.3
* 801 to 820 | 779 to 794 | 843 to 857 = 0.60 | 12.6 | 13.9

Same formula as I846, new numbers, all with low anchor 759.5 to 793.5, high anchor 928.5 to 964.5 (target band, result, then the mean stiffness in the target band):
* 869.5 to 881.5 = 1.6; 14.4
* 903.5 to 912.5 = 1.0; 15.9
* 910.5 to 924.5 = 0.8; 17.2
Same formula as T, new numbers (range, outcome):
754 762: 13.5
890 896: 7.82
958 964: 19.7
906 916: 16.2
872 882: 14.3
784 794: 12.7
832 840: 13.3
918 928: 18.4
